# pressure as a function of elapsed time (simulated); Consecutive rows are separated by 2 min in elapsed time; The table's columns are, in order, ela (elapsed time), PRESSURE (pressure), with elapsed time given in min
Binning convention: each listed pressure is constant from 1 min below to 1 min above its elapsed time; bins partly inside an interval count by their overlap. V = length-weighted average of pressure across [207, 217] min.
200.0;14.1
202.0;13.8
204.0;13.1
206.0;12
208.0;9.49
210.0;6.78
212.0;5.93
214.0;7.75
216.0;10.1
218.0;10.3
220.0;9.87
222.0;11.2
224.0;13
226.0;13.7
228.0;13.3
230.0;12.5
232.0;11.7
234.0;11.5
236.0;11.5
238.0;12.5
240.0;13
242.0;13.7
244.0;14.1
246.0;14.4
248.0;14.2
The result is 8.01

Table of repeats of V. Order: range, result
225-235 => 12.5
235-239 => 12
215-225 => 10.9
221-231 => 12.7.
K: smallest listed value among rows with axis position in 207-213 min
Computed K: 5.93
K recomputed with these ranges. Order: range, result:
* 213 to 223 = 7.75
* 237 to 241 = 12.5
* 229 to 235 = 11.5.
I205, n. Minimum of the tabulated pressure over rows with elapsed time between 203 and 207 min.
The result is 12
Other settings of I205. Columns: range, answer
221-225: 11.2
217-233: 9.87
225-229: 13.3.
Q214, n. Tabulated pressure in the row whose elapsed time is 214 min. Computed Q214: 7.75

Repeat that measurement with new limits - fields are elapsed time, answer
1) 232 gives 11.7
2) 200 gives 14.1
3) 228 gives 13.3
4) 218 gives 10.3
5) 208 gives 9.49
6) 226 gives 13.7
